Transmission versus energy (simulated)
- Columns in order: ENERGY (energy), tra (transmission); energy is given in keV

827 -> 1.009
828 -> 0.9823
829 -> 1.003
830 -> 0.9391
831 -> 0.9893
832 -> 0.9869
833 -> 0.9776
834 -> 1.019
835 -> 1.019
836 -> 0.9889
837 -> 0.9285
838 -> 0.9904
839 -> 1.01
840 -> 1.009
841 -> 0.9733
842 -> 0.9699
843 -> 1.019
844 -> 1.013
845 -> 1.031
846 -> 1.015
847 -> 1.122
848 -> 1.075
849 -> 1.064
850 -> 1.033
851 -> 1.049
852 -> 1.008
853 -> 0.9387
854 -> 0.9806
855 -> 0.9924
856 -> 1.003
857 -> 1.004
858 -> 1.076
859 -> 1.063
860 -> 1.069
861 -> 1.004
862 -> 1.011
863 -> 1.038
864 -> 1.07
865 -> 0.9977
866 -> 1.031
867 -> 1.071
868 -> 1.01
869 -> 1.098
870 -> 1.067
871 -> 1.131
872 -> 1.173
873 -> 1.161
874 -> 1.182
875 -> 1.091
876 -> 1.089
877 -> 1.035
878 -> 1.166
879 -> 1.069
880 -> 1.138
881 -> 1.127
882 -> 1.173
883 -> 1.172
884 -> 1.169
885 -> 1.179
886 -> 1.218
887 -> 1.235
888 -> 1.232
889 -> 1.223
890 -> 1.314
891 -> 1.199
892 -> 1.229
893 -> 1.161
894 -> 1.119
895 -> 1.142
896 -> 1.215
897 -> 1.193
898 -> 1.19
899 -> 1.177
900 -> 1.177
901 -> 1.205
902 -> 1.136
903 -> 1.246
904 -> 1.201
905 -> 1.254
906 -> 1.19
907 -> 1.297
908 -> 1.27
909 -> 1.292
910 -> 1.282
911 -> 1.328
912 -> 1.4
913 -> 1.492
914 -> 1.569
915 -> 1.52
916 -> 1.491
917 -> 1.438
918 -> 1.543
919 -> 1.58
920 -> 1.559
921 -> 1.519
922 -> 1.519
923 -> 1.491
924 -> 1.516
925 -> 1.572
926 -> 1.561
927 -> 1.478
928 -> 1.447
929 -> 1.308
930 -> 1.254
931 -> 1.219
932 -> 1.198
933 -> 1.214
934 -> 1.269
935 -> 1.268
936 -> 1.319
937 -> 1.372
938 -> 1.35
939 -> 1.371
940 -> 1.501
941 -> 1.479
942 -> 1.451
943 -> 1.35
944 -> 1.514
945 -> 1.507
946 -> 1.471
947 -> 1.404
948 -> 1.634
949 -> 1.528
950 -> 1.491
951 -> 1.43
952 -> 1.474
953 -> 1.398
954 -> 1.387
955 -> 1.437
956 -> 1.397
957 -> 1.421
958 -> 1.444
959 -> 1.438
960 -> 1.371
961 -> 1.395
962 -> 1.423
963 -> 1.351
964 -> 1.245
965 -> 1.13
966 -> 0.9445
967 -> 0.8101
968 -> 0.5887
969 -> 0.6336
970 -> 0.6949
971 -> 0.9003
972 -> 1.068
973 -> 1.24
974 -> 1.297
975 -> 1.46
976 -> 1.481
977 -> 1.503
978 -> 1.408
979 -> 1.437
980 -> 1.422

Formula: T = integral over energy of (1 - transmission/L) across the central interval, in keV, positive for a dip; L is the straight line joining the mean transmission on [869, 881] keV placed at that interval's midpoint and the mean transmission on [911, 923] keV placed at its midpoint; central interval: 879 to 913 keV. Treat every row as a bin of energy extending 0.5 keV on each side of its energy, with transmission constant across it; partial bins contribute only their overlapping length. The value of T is 2.37 keV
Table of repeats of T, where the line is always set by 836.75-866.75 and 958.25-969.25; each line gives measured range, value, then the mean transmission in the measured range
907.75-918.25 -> -3.2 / 1.42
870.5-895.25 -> -2.6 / 1.17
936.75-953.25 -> -5.0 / 1.46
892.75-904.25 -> -1.2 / 1.18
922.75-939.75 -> -4.0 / 1.37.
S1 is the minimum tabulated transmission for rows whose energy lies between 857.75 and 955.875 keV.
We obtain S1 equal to 0.9977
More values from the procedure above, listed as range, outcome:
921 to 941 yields 1.198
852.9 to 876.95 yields 0.9387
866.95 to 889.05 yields 1.01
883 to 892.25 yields 1.169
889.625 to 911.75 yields 1.119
